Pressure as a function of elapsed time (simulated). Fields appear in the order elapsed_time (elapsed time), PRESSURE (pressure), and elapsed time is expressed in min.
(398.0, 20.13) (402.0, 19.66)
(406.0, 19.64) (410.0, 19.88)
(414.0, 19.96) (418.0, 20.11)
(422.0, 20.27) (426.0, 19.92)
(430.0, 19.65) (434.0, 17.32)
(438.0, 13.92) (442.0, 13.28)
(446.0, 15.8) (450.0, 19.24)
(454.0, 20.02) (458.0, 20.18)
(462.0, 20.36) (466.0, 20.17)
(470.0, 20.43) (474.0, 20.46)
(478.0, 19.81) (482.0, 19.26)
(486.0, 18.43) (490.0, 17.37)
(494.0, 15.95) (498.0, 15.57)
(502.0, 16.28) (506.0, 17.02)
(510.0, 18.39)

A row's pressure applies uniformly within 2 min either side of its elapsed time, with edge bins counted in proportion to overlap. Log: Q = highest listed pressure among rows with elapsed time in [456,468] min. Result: 20.36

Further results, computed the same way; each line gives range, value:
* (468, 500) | 20.46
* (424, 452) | 19.92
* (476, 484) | 19.81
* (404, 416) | 19.96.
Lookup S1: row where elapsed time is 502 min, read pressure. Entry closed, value 16.28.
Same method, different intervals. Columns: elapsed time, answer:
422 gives 20.27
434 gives 17.32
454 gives 20.02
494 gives 15.95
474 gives 20.46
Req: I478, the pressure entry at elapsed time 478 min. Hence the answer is 19.81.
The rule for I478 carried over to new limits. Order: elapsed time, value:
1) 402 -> 19.66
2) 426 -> 19.92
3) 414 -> 19.96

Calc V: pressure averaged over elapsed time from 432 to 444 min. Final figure 14.8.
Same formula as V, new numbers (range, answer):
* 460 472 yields 20.3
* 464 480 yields 20.2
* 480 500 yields 17.3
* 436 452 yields 15.6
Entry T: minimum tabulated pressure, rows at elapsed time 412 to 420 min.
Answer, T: 19.96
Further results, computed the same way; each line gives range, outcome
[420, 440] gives 13.92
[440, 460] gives 13.28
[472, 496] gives 15.95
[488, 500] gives 15.57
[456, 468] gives 20.17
